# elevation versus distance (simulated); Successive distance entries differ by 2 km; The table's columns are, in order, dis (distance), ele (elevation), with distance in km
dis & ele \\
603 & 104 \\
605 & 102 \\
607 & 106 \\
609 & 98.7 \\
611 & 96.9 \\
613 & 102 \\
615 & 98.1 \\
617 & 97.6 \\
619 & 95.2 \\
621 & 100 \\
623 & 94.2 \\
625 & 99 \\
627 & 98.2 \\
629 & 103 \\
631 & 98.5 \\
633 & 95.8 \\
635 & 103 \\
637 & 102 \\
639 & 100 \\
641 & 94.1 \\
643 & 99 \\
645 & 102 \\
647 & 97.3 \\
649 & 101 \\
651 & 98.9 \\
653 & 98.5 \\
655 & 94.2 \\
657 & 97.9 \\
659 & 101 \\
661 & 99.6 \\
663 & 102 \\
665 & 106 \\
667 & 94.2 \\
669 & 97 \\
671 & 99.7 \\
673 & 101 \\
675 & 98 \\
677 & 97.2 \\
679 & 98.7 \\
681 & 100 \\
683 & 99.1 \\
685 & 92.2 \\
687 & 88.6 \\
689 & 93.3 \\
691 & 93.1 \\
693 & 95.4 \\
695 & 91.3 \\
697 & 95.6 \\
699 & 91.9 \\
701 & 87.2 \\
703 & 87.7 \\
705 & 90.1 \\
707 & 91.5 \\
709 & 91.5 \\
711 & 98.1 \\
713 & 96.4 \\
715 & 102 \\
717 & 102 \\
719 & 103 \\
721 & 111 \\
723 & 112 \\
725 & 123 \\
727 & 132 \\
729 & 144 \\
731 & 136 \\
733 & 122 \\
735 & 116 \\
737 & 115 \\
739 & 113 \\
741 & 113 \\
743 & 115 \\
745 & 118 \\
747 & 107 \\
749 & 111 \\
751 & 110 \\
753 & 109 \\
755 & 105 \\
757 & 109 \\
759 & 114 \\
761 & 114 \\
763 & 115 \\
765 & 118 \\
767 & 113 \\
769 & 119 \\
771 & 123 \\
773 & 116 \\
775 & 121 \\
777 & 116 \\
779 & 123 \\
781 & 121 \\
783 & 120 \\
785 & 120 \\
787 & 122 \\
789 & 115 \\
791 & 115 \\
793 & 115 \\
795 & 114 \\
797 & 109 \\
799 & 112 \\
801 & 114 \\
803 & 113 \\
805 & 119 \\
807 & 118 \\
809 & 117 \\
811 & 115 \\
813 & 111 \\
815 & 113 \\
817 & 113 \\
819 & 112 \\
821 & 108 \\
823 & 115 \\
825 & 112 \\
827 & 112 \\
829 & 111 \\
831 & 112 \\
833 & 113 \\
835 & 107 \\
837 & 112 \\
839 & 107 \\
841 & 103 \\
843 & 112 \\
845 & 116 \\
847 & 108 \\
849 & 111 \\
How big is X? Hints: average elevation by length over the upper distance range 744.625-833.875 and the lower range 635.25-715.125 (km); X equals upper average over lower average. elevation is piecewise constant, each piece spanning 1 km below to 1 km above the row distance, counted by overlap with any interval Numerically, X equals 1.18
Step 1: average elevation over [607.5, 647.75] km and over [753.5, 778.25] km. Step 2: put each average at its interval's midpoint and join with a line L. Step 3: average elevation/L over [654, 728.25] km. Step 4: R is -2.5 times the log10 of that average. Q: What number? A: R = 0.08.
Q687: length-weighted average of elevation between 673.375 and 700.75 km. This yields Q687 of 94.9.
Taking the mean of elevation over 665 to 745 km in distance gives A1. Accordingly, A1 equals 103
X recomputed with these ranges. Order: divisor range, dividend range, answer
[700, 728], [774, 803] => 1.15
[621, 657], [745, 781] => 1.16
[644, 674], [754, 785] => 1.17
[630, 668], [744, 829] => 1.16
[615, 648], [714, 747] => 1.19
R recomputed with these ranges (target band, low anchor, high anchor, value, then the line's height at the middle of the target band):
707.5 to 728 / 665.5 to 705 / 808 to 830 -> -0.08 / 99.2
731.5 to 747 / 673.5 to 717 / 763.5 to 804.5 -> -0.10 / 106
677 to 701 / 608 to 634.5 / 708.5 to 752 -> 0.14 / 108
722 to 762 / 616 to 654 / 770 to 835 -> -0.07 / 109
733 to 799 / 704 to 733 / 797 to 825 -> -0.03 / 112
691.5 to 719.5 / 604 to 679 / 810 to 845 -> 0.10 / 103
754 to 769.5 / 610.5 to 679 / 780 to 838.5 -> -0.03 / 110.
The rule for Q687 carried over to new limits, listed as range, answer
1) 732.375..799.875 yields 115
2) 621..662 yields 98.9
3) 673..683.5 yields 98.8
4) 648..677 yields 99.1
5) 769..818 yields 117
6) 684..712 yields 92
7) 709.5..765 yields 113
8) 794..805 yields 113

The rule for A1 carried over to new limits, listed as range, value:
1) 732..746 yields 116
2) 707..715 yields 95.7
